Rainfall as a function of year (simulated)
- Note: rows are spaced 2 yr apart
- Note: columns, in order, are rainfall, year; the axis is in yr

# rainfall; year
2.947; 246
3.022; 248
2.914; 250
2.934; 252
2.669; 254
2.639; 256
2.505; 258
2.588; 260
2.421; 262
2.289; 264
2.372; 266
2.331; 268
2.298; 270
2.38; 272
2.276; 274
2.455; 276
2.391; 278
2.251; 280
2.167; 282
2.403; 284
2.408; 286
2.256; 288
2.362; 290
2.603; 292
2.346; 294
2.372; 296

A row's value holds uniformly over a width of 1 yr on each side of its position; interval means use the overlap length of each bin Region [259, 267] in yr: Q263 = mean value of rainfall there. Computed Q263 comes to 2.42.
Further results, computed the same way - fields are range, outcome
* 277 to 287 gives 2.32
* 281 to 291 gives 2.32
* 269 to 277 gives 2.35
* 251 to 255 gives 2.8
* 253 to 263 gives 2.56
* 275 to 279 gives 2.42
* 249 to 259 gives 2.73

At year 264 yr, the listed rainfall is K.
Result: 2.289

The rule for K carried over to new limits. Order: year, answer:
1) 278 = 2.391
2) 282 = 2.167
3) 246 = 2.947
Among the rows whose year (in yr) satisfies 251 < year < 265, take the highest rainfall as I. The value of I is 2.934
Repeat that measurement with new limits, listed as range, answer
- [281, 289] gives 2.408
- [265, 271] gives 2.372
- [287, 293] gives 2.603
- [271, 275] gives 2.38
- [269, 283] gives 2.455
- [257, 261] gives 2.588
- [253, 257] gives 2.669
